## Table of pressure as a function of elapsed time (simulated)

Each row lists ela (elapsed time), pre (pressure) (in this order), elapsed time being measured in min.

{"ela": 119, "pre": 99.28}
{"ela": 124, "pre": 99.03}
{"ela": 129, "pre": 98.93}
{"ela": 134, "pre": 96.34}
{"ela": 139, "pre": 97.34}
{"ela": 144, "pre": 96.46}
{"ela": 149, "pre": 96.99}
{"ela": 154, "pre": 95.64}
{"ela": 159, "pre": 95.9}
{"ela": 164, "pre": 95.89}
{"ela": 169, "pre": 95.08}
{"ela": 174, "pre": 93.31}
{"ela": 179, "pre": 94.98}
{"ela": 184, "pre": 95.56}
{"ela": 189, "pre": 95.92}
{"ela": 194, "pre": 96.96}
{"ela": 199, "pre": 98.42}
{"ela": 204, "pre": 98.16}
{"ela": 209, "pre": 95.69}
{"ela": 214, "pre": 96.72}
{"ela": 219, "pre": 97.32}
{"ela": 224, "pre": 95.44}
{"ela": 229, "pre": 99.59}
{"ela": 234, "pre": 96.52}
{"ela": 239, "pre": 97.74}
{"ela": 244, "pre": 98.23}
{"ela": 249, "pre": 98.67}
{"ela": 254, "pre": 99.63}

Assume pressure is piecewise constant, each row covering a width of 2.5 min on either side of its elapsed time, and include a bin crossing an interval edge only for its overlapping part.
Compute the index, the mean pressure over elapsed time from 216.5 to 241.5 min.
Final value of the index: 97.3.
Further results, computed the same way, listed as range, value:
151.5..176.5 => 95.2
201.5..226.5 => 96.7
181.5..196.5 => 96.1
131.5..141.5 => 96.8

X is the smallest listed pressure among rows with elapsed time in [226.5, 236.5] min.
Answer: 96.52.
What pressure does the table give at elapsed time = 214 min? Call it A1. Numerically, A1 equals 96.72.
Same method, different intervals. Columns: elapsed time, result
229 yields 99.59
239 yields 97.74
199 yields 98.42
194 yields 96.96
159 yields 95.9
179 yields 94.98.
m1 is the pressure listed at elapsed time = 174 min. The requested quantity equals 93.31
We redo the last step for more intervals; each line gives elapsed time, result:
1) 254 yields 99.63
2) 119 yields 99.28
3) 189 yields 95.92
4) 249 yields 98.67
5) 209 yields 95.69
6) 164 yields 95.89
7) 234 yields 96.52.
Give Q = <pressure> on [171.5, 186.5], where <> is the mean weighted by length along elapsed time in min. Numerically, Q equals 94.6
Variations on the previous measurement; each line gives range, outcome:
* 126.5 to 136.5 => 97.6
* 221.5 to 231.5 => 97.5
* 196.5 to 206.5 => 98.3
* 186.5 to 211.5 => 97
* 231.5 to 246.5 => 97.5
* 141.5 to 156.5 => 96.4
